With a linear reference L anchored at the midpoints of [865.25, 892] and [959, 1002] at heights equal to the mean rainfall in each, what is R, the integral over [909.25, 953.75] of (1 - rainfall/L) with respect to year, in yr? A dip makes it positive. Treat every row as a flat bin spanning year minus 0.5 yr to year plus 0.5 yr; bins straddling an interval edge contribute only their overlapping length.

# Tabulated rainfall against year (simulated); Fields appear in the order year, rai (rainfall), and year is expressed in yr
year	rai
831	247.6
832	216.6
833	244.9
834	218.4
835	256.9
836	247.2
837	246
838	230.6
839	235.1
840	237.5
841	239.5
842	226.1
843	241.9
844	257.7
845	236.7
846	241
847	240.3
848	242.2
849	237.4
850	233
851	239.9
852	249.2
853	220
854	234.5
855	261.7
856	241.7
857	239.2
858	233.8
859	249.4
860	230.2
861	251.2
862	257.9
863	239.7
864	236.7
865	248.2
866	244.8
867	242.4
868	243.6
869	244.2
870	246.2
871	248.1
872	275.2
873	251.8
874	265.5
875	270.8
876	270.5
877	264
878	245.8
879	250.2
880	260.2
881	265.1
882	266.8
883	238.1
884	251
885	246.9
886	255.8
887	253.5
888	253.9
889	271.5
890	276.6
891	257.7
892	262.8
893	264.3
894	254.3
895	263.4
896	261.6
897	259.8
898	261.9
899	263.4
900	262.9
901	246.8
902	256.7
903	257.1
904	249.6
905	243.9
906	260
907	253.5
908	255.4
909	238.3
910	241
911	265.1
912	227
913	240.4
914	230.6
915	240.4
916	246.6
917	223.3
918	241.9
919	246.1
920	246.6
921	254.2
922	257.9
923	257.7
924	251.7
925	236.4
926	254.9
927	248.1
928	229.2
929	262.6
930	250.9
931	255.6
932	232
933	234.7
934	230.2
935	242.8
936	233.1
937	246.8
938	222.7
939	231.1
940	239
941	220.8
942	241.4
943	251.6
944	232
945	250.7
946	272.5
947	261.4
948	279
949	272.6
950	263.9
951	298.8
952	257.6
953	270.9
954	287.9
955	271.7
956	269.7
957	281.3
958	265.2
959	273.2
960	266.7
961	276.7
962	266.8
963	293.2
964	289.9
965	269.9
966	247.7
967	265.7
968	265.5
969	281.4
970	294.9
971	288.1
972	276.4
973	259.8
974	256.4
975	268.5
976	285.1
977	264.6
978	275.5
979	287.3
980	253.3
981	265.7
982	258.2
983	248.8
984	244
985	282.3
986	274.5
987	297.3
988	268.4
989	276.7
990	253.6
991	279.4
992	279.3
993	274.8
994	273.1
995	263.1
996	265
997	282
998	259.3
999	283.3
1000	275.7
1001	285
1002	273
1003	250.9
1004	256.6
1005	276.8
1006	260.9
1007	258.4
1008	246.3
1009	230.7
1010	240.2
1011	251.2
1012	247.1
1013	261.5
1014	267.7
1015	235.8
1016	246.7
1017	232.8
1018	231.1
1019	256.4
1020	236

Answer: 2.8 yr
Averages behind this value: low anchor 256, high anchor 272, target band 248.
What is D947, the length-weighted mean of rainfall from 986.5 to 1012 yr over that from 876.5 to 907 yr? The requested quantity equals 1.0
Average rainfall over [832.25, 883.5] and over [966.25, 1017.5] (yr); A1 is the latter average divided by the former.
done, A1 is 1.08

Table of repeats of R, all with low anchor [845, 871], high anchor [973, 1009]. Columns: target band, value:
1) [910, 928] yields 0.66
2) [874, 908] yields -1.35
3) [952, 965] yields -0.67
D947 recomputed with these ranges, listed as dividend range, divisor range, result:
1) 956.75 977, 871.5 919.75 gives 1.07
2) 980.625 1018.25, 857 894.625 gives 1.03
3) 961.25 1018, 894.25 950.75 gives 1.07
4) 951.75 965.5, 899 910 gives 1.09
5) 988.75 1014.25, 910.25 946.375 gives 1.09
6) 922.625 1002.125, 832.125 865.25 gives 1.10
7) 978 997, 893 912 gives 1.06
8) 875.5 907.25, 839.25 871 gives 1.07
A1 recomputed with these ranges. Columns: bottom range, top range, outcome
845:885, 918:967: 1.03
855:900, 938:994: 1.05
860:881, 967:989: 1.07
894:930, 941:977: 1.08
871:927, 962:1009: 1.06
